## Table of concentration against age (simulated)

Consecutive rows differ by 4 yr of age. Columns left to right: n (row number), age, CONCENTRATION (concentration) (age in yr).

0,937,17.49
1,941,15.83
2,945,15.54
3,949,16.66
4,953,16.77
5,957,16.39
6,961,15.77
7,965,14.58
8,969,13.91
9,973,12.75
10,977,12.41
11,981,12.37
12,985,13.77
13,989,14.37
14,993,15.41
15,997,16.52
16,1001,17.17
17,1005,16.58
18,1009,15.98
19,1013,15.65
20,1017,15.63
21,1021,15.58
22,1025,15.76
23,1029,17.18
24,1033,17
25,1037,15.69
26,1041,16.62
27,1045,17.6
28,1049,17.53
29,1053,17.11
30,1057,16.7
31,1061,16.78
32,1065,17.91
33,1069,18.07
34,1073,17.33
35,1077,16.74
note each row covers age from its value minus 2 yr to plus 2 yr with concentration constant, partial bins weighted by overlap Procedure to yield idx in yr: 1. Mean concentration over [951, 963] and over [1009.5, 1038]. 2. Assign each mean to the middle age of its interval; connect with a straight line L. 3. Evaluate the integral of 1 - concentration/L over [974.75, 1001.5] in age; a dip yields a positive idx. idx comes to 3.0 yr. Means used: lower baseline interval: 16.3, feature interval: 14.4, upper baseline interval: 16.1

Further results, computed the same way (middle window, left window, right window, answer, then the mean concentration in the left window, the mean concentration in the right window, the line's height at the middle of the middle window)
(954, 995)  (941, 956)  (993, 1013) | 5.2 yr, 16.3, 16.4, 16.3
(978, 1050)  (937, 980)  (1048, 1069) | 2.1 yr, 15.1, 17.3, 16.3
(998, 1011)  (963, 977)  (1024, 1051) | -1.2 yr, 13.6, 16.8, 15.2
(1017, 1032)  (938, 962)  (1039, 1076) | 0.7 yr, 16.2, 17.3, 17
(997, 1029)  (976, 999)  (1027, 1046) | -1.3 yr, 14.2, 16.8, 15.5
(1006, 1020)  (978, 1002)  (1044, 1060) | -0.1 yr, 14.7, 17.2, 15.6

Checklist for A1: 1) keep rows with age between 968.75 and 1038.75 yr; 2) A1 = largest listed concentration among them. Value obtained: 17.18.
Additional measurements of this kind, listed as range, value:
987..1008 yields 17.17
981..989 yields 14.37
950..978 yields 16.77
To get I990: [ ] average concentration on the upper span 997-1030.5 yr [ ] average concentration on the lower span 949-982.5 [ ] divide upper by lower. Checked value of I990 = 1.11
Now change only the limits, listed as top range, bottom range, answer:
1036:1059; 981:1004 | 1.11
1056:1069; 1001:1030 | 1.08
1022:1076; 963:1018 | 1.15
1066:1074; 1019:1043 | 1.09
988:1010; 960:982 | 1.18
